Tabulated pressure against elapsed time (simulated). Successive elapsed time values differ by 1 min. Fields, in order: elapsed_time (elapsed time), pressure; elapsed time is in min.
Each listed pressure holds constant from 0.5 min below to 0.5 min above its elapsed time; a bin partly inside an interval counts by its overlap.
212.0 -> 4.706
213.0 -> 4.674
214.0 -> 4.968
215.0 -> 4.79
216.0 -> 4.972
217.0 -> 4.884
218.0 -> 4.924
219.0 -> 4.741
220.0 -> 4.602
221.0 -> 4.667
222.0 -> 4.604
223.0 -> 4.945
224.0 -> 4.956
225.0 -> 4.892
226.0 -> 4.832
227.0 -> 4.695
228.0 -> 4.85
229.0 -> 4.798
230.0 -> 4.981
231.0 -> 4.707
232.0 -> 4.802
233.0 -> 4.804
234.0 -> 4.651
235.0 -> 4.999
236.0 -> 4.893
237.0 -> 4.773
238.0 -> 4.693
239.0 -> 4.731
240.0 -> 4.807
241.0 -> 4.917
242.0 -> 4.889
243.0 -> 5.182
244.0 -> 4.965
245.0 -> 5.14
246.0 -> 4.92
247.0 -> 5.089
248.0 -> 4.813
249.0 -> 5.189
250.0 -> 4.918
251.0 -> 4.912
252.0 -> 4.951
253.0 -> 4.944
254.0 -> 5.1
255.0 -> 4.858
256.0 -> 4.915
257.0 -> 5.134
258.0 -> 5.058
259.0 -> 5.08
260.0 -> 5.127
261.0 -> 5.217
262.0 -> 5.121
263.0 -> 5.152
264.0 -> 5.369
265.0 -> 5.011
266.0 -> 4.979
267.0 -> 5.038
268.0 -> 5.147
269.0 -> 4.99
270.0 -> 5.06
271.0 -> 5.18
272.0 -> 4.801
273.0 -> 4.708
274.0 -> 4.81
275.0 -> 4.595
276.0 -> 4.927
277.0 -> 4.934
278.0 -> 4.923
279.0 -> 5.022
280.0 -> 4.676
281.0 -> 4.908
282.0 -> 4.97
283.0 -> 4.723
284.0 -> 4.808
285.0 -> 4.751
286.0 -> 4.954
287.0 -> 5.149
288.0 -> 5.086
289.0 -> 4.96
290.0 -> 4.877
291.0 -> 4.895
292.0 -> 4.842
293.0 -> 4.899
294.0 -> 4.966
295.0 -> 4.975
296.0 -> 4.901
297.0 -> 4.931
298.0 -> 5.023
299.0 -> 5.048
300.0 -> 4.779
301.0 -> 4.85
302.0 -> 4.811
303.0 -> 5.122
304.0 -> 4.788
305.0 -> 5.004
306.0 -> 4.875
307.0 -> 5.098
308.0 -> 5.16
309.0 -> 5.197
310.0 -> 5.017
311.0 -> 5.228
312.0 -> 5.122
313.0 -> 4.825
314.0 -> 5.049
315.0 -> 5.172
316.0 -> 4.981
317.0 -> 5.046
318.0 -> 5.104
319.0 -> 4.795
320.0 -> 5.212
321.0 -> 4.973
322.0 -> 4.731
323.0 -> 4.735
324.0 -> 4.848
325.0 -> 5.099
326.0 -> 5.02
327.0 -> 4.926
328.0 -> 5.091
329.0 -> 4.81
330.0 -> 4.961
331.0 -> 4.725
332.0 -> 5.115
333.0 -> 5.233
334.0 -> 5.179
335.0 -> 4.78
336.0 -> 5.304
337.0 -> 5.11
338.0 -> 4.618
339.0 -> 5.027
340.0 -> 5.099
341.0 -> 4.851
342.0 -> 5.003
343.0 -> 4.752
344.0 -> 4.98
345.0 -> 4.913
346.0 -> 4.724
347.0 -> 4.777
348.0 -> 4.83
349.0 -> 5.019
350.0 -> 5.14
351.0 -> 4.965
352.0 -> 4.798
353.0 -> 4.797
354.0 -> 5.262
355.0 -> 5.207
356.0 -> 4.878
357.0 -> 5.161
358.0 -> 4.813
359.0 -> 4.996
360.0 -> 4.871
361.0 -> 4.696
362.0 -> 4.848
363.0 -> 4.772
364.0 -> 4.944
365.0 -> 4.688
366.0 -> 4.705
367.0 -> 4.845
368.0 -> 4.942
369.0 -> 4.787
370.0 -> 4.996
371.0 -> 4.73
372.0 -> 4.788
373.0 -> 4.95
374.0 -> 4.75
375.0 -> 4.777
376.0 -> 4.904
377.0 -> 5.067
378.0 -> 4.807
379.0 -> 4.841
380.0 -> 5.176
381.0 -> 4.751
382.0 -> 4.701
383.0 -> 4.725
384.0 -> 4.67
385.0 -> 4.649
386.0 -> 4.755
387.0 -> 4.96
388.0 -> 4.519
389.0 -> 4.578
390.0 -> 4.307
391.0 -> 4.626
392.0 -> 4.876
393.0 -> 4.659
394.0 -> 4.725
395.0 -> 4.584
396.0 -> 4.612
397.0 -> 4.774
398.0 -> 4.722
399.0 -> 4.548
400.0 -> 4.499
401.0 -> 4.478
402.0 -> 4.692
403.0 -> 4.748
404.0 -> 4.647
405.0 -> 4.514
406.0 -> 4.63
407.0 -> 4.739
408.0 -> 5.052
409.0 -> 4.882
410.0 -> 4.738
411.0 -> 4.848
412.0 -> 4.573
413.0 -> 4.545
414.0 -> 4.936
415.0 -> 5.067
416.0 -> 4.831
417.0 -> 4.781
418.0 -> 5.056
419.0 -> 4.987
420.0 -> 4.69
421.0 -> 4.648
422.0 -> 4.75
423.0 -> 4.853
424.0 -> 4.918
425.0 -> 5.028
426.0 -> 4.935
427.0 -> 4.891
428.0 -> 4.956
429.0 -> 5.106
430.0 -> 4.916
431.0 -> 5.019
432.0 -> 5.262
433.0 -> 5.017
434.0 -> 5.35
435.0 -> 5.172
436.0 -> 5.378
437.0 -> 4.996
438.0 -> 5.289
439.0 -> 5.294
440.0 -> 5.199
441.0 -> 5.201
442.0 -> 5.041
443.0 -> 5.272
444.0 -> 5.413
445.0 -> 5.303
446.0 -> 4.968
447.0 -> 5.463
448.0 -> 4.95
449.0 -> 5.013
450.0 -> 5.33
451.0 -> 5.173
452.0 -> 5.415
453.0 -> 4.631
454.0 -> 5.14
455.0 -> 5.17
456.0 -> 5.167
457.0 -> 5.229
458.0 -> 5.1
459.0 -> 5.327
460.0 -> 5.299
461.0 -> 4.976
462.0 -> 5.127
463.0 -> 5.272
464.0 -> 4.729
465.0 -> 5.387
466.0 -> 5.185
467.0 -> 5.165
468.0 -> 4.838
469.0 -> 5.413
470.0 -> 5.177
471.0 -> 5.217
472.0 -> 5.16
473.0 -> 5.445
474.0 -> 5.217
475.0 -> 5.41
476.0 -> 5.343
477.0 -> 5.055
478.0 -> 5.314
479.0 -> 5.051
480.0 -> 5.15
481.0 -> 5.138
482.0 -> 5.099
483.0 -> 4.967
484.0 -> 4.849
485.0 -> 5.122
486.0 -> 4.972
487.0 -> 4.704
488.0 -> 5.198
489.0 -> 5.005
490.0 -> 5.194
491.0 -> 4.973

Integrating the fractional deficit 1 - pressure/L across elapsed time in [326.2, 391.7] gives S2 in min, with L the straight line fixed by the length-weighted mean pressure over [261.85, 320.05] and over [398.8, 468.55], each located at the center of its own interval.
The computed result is 1.4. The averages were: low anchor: 4.97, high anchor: 5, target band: 4.88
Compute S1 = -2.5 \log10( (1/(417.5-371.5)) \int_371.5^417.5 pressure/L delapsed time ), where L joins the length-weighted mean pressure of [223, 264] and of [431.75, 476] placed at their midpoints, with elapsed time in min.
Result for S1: 0.08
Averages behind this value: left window 4.94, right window 5.19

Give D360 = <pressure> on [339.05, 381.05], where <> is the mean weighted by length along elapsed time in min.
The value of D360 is 4.9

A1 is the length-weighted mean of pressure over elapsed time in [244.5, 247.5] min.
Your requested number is 5.05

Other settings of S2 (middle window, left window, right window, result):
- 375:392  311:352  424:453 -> 0.99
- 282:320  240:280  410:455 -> 0.26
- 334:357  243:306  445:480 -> 0.40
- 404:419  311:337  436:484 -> 0.91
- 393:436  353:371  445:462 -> 1.82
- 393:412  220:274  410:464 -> 1.31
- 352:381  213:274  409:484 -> 0.77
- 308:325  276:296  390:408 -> -0.59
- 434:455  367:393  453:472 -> -0.49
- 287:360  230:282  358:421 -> -1.70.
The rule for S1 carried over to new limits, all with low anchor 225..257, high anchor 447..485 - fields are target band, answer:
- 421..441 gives 0.01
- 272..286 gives 0.02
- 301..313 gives -0.01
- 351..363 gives 0.02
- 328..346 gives 0.01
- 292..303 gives 0.01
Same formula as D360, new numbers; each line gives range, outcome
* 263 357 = 4.96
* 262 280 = 4.97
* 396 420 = 4.75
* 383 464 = 4.93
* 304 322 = 5.03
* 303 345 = 4.99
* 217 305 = 4.92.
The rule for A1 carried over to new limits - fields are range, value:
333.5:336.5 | 5.09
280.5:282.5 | 4.94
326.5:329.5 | 4.94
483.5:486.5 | 4.98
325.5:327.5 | 4.97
